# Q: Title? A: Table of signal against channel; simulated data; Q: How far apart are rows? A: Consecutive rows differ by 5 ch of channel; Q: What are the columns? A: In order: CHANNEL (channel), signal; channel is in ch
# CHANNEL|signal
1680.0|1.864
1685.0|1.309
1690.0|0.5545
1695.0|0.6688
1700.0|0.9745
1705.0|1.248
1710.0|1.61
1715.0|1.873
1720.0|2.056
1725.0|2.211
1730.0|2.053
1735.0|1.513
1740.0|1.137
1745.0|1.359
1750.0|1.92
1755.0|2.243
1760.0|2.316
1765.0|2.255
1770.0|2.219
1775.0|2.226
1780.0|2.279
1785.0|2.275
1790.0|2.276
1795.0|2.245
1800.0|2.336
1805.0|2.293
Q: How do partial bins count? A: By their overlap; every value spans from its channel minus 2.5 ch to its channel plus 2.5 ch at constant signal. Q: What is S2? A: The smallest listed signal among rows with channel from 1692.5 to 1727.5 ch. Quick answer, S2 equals 0.6688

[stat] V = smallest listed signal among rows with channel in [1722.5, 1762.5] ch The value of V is 1.137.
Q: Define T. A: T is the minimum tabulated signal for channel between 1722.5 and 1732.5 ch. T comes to 2.053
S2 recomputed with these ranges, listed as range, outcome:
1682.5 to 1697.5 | 0.5545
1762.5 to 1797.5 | 2.219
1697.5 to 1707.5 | 0.9745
